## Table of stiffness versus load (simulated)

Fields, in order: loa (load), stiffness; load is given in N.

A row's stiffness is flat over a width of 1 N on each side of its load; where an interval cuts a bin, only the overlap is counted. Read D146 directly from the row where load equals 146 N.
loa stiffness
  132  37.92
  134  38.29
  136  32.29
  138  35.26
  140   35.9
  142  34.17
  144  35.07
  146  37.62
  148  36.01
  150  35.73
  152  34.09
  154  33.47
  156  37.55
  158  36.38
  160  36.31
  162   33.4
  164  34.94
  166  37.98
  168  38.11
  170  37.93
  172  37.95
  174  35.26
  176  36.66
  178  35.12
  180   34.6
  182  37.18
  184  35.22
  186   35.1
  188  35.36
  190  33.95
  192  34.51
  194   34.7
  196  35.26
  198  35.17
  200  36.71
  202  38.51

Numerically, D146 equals 37.62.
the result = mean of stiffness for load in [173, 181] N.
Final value 35.4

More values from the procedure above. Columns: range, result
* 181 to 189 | 35.7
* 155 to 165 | 35.7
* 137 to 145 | 35.1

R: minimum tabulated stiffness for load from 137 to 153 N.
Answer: 34.09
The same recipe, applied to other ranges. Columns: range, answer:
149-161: 33.47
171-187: 34.6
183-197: 33.95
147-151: 35.73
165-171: 37.93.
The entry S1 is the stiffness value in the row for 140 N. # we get 35.9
